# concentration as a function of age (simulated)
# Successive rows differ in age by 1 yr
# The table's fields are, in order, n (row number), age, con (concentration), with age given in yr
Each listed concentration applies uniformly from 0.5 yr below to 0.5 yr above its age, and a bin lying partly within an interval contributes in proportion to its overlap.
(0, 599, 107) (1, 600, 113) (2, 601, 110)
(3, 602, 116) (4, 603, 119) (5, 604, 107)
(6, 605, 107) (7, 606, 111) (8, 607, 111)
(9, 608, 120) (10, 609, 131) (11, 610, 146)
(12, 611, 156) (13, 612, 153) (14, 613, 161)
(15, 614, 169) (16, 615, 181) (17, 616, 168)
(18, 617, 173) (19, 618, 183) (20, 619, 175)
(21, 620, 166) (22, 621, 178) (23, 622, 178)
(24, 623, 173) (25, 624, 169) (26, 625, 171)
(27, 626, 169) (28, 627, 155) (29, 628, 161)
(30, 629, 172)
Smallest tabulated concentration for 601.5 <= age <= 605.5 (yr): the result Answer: 107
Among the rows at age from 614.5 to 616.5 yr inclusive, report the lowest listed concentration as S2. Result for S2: 168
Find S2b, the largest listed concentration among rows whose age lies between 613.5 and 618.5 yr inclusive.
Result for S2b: 183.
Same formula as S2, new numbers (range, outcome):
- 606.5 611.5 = 111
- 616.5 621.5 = 166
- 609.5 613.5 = 146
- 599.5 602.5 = 110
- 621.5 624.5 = 169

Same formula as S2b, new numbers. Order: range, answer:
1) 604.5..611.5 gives 156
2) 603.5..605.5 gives 107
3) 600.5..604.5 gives 119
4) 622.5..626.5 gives 173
